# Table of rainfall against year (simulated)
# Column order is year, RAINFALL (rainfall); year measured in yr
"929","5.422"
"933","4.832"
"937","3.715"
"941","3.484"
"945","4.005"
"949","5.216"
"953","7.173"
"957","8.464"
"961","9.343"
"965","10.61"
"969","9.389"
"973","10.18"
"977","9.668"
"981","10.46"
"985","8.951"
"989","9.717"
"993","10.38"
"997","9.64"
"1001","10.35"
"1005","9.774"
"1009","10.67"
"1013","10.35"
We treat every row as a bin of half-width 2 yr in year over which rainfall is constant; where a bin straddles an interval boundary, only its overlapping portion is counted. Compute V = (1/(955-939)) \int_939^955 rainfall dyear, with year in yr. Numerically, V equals 4.97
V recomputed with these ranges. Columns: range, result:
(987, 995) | 10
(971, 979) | 9.92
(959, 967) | 9.98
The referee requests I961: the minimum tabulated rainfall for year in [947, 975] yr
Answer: 5.216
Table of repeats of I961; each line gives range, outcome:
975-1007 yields 8.951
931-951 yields 3.484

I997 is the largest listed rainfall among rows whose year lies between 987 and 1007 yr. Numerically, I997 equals 10.38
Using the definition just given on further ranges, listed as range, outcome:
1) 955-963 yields 9.343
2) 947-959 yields 8.464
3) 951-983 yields 10.61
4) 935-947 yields 4.005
